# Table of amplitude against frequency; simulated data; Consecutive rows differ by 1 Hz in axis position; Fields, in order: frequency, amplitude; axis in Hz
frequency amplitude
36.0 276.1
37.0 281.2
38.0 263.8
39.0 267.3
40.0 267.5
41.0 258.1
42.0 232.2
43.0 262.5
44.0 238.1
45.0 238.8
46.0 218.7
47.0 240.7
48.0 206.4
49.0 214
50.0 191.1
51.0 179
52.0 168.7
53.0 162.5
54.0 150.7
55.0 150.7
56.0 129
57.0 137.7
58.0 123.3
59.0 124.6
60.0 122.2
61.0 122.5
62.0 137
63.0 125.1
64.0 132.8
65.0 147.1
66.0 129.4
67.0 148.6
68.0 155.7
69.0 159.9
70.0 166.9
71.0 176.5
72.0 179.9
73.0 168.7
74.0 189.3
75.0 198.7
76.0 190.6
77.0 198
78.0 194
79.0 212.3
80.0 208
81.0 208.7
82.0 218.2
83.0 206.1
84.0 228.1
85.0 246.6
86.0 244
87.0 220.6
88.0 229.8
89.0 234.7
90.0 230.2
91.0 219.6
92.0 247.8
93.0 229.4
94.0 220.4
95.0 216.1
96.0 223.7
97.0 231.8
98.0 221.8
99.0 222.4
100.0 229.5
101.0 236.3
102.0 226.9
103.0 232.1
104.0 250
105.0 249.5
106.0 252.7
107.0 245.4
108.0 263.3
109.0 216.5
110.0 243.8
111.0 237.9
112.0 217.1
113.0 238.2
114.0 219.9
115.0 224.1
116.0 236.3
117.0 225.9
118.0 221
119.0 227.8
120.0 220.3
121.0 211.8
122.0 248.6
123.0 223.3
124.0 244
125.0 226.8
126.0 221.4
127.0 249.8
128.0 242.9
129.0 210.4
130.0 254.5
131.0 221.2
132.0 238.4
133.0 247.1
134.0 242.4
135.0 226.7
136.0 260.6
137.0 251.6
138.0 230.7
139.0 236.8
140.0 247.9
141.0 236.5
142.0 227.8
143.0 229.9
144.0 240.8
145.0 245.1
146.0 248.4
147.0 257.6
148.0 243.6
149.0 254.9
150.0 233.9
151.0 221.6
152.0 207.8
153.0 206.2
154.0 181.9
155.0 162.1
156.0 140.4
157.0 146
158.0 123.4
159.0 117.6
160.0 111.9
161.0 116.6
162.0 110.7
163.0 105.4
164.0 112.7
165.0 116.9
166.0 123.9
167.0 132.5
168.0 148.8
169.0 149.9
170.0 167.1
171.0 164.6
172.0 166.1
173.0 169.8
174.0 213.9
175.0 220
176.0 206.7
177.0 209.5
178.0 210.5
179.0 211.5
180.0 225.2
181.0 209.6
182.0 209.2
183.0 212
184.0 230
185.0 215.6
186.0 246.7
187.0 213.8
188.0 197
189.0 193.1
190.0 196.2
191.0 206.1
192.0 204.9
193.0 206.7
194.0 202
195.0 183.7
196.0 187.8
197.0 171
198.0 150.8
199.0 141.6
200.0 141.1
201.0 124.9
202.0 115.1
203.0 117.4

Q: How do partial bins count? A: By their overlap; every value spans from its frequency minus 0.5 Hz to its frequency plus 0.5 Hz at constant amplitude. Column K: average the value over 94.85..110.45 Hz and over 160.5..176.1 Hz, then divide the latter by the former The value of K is 0.6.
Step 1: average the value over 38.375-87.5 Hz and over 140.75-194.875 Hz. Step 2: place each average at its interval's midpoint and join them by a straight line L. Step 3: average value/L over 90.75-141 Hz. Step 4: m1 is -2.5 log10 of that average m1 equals -0.23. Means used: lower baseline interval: 188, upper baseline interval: 190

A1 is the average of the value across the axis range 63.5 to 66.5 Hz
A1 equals 136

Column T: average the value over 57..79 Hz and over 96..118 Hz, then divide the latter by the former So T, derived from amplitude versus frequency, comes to 1.48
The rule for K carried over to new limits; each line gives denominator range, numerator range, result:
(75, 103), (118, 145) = 1.06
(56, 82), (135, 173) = 1.14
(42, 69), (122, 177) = 1.18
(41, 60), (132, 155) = 1.25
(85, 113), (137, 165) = 0.82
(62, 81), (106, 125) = 1.35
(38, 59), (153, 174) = 0.70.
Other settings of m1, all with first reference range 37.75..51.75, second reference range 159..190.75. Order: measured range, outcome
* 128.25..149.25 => -0.242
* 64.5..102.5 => 0.050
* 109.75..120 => -0.130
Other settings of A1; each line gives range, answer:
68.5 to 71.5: 168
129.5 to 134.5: 241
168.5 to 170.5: 158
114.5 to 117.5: 229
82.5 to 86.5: 231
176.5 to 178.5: 210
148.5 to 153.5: 225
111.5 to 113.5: 228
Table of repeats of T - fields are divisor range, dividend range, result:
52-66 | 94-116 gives 1.70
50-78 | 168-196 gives 1.28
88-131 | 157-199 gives 0.76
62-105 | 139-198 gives 0.94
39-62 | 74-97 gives 1.16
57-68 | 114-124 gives 1.71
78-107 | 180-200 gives 0.87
